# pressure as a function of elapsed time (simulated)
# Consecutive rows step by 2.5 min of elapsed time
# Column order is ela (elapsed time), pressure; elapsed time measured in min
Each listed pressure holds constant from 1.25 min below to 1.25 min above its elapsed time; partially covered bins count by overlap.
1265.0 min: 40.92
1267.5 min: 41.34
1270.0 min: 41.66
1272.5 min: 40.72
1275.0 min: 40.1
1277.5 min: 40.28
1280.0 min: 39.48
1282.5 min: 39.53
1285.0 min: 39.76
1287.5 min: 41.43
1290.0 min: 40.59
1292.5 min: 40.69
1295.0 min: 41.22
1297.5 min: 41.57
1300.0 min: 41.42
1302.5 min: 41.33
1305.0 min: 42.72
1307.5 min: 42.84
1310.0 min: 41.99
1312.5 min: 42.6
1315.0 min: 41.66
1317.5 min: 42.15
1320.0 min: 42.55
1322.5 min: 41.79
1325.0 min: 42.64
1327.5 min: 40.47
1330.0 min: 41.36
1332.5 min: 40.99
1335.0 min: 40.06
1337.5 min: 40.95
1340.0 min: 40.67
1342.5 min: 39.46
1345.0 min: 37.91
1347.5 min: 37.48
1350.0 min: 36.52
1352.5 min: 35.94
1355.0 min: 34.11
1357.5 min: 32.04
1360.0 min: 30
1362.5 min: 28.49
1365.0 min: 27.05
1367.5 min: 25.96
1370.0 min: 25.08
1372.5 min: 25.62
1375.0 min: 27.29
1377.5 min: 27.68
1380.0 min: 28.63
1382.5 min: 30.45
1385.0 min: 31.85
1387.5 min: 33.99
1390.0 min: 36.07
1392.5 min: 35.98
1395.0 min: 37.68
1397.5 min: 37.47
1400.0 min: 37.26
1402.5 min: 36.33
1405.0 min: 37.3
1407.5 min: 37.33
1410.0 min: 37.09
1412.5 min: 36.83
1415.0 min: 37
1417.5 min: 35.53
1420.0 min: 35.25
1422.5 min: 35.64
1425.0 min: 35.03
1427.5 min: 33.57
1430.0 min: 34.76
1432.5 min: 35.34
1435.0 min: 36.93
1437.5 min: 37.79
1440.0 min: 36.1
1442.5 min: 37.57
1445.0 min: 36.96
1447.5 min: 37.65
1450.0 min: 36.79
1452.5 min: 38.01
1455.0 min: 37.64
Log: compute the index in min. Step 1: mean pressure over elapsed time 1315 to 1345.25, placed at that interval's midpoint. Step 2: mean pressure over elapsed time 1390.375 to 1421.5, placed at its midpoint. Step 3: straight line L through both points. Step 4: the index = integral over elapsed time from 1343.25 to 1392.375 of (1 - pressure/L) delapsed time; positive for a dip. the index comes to 9.5 min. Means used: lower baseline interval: 41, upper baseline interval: 36.7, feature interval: 31.4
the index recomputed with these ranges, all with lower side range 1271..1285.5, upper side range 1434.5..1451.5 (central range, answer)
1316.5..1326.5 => -0.8 min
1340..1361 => 1.6 min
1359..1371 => 3.5 min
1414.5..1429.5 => 0.9 min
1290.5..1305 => -0.6 min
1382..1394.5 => 1.3 min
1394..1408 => 0.2 min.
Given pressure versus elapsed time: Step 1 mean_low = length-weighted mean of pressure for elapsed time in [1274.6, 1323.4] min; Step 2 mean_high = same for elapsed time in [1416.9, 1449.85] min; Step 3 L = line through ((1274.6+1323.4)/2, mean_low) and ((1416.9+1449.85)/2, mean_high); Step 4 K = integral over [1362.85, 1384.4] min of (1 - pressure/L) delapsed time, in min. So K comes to 6.2 min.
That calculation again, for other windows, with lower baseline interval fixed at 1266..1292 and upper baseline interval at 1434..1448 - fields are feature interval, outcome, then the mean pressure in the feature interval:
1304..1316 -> -0.8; 42.4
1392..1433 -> 1.7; 36.2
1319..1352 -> -0.6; 40.1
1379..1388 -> 1.7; 31.1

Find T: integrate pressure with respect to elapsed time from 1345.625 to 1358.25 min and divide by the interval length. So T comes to 35.5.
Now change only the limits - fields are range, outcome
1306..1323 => 42.3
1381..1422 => 35.8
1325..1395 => 34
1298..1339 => 41.7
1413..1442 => 35.8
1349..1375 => 29.9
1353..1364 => 31.4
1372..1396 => 31.6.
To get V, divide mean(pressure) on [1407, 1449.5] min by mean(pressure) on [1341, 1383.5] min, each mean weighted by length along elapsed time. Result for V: 1.16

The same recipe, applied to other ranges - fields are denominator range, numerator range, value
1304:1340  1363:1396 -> 0.72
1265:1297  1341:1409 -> 0.81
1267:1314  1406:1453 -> 0.88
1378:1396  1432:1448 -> 1.11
